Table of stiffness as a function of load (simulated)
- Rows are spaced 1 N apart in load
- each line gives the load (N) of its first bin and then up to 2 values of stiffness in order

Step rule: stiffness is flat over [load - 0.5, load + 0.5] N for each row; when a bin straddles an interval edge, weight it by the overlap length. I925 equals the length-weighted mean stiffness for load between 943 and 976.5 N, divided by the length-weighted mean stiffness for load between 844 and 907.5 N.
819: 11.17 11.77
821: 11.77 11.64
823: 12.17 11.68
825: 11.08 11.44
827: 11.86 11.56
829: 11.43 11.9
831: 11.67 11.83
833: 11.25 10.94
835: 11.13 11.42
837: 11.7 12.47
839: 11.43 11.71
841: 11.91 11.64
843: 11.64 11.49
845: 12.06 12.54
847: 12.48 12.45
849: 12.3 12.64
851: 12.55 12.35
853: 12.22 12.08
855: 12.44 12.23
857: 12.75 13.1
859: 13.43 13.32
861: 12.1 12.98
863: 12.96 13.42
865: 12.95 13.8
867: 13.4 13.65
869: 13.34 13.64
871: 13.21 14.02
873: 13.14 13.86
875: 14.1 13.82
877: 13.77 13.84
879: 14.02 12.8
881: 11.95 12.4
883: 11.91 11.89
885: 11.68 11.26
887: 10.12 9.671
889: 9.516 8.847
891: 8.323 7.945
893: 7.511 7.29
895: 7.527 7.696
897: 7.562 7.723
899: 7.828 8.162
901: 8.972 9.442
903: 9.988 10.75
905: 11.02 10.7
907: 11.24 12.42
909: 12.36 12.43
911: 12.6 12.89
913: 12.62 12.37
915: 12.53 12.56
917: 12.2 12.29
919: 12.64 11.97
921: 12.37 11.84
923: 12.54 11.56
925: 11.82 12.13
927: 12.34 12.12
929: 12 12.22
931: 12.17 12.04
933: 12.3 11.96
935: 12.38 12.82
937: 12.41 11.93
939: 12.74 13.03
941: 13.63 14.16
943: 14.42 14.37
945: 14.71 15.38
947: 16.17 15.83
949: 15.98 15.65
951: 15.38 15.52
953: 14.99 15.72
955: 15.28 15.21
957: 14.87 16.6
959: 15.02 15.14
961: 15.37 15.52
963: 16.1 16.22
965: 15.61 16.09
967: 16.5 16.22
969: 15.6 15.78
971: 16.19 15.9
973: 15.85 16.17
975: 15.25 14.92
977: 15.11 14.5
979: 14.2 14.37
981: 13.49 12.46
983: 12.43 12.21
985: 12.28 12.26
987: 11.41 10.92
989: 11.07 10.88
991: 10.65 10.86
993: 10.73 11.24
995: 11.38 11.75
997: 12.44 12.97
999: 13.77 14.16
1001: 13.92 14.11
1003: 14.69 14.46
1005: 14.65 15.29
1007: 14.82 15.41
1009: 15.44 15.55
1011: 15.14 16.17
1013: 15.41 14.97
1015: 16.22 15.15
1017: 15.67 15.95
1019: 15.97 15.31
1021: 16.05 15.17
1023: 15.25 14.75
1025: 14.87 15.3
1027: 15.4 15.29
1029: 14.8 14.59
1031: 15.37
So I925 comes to 1.35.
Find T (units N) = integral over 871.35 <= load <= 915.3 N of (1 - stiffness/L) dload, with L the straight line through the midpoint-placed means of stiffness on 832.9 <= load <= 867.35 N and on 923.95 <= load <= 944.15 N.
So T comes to 5.27 N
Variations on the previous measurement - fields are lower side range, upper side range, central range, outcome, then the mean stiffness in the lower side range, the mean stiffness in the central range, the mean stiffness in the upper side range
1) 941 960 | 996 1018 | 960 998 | 3.07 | 15.2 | 13.8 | 14.7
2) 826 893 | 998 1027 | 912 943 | 2.37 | 12.1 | 12.4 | 15.1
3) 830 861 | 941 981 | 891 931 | 8.98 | 12.1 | 10.9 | 15.4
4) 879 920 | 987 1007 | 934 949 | -3.09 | 10.6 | 13.9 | 12.7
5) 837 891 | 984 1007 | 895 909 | 3.30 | 12.4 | 9.53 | 12.6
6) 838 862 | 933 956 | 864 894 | 2.01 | 12.3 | 12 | 14.3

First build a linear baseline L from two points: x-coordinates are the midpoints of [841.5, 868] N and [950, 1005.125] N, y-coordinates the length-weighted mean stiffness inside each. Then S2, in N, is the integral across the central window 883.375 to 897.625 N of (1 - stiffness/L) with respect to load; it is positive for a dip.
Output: 4.3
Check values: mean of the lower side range 12.6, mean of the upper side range 14.1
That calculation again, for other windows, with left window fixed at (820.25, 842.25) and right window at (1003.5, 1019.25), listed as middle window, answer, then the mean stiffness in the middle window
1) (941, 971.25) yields -2.7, 15.5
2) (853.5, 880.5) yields -2.0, 13.3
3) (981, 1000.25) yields 3.9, 11.9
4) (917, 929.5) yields 1.3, 12.1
